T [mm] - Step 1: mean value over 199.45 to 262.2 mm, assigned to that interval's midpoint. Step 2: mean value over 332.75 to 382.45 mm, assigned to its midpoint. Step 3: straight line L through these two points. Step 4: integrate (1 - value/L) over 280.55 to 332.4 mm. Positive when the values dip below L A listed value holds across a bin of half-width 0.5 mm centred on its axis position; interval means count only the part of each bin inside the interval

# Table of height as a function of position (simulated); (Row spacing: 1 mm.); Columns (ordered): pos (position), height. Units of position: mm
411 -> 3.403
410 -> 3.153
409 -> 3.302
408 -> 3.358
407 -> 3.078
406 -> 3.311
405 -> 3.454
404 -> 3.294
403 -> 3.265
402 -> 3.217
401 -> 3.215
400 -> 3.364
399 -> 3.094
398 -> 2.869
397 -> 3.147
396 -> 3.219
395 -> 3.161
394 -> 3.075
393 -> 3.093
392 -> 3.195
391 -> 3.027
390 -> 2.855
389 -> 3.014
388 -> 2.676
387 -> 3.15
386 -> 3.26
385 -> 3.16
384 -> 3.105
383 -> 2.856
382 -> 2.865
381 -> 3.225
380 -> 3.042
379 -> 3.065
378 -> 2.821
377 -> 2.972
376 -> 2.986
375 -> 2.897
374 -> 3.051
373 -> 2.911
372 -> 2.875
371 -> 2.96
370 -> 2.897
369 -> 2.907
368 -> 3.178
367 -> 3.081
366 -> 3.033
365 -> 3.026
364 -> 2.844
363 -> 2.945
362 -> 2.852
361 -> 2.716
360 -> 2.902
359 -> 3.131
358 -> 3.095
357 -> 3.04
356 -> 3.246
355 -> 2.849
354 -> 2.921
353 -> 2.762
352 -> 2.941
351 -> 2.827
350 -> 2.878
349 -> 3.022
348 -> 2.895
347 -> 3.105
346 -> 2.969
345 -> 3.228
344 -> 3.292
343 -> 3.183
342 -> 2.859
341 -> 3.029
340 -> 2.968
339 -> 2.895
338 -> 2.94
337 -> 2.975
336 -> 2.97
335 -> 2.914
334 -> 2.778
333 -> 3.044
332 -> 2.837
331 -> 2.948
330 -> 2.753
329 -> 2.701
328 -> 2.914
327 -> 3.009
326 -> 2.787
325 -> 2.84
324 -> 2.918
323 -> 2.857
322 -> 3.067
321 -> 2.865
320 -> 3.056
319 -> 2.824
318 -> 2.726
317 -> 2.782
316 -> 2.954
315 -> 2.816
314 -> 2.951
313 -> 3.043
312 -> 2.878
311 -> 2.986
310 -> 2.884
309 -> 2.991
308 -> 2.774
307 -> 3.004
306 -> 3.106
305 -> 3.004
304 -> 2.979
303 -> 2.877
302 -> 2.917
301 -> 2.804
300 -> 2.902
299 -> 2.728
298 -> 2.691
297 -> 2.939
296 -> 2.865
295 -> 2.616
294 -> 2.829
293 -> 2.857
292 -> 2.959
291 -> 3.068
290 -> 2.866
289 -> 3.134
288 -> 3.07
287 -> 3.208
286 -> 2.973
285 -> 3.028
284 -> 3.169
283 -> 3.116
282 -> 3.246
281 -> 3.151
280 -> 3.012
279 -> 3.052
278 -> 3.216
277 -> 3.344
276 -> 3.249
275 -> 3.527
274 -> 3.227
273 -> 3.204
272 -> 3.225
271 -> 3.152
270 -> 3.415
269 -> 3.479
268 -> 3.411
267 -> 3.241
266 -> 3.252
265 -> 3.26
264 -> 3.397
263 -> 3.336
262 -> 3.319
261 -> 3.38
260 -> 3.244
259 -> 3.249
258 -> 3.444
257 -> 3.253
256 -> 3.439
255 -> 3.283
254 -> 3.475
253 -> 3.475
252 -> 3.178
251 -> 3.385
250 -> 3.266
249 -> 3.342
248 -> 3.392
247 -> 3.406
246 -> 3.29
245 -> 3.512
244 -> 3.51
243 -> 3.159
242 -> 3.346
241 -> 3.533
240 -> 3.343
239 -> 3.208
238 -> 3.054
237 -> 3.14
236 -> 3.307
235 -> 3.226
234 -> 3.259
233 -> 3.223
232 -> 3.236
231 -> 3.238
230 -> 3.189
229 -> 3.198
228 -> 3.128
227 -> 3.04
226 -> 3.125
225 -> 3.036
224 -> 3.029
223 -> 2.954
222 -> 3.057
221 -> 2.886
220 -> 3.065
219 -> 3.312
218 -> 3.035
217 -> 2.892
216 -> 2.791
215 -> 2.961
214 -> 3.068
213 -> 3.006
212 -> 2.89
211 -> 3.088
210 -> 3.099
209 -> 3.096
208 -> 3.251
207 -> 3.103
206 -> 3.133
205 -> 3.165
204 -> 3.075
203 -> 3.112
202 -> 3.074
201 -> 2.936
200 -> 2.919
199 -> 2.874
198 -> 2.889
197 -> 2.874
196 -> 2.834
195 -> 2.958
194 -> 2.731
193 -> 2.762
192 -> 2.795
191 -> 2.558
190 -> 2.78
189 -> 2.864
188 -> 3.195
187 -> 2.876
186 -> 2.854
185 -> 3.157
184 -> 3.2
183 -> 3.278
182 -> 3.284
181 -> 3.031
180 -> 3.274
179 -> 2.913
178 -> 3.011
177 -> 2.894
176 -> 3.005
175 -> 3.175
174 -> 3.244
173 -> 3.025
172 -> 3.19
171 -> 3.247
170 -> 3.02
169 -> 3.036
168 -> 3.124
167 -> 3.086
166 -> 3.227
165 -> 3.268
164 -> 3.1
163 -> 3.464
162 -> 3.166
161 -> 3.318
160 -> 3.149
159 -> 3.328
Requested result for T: 2.3 mm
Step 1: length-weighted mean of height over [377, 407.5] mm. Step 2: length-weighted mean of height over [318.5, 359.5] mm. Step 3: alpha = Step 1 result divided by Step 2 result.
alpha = 1.1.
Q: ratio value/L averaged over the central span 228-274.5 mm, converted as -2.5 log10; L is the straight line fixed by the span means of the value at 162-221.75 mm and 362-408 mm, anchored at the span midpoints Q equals -0.09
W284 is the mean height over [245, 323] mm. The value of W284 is 3.11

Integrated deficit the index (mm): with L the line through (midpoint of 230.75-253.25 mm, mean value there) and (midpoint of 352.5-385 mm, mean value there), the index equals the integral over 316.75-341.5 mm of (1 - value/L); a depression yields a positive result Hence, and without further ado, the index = 1.44 mm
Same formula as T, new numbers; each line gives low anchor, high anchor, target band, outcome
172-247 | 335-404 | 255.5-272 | -1.4 mm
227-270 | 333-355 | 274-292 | 0.3 mm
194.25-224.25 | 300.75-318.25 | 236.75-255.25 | -2.2 mm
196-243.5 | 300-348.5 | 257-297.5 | -2.2 mm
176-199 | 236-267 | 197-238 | 0.7 mm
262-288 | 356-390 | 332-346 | 0.3 mm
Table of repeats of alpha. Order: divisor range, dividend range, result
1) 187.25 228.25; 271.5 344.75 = 1.00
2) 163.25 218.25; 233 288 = 1.08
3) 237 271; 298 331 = 0.87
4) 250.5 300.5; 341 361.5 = 0.94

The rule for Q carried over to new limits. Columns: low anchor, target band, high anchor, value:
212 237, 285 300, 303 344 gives 0.02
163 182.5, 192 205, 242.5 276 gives 0.09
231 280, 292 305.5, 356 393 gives 0.12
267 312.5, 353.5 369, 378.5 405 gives 0.04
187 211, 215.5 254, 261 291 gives -0.04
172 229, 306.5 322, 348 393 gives 0.03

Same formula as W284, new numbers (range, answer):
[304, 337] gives 2.91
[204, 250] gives 3.16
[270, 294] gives 3.13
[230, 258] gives 3.31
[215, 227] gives 3.02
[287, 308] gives 2.91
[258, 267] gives 3.31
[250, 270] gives 3.34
